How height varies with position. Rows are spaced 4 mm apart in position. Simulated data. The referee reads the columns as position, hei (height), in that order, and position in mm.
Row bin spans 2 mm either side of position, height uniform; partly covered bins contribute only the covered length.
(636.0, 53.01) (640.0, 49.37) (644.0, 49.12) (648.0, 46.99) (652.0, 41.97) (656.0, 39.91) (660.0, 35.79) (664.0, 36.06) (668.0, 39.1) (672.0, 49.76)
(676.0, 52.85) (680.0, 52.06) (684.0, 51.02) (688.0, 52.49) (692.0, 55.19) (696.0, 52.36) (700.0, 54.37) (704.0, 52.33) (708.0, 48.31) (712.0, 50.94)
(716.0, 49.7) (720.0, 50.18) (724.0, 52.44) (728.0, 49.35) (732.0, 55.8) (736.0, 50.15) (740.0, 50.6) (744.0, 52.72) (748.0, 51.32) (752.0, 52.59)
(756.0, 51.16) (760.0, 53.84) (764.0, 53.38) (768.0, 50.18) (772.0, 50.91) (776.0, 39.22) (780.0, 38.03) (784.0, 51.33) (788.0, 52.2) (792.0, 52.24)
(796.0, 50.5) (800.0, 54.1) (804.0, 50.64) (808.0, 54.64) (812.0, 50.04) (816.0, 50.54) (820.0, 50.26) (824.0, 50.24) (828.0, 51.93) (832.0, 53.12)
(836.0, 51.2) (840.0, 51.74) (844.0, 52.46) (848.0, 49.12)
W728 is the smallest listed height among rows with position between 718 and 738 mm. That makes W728 49.35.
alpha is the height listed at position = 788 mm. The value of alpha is 52.2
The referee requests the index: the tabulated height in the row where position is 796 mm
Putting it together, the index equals 50.5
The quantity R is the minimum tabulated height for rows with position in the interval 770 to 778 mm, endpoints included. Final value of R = 39.22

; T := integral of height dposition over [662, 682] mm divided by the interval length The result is 46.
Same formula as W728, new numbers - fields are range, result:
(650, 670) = 35.79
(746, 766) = 51.16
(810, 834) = 50.04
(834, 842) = 51.2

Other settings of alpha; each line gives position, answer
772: 50.91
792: 52.24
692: 55.19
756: 51.16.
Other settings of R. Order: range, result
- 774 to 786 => 38.03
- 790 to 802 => 50.5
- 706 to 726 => 48.31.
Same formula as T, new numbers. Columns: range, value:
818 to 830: 50.8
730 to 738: 53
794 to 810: 52.5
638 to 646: 49.2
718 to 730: 50.7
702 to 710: 50.3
